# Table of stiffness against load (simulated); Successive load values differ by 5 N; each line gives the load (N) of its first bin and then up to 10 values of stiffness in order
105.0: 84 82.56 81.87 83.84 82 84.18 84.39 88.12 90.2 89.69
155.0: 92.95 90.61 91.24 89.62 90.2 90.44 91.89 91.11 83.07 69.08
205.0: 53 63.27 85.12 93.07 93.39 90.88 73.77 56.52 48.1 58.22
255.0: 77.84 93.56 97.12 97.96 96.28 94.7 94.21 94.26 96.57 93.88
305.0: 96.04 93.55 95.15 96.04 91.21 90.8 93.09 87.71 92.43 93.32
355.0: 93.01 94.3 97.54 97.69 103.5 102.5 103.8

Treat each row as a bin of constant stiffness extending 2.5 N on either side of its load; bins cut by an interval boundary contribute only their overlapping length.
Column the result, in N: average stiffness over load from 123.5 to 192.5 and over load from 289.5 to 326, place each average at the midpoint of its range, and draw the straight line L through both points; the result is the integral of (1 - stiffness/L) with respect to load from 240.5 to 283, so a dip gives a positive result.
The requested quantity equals 5.14 N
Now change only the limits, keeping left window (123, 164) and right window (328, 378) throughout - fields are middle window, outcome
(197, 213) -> 4.8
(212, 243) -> 3.2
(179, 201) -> 0.9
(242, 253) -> 4.4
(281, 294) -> -0.3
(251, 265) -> 1.0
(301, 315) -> -0.3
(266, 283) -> -0.8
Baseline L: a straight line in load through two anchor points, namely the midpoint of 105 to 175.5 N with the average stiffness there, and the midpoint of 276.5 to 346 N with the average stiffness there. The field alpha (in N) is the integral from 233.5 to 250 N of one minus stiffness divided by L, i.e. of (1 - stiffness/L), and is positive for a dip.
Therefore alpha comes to 5.9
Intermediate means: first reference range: 87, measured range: 58.4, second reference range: 93.6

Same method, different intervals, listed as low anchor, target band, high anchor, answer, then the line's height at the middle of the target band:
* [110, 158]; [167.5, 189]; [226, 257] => -3.2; 79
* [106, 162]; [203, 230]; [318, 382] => 3.1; 89.5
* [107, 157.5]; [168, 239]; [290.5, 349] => 5.3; 88.8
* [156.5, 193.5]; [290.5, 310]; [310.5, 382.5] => -0.3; 93.7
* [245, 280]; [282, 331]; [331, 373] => -2.9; 89.1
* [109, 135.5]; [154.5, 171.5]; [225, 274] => -1.9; 81.6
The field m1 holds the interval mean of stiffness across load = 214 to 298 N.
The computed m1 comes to 84.8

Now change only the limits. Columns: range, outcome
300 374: 93.9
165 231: 83.5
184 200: 85.3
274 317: 94.9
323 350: 91.3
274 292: 94.8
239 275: 77.8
